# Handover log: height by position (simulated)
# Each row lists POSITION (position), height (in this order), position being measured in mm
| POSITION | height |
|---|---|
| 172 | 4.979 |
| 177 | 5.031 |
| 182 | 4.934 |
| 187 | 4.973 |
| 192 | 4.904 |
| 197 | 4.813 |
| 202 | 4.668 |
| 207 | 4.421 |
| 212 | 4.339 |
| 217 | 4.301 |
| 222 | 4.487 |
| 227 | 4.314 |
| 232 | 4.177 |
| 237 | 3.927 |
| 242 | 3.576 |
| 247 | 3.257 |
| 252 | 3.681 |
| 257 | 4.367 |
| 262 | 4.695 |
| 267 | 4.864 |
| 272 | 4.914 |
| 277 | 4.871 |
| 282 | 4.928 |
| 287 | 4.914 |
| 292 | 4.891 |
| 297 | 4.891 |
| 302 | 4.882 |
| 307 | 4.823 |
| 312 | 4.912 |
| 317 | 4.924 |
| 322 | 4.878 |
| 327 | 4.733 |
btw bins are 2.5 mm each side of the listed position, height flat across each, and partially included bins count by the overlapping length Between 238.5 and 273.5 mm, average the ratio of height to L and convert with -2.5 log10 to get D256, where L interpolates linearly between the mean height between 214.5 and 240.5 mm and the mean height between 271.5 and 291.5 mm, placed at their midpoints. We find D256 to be 0.106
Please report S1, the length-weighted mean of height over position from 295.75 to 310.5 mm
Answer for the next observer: 4.87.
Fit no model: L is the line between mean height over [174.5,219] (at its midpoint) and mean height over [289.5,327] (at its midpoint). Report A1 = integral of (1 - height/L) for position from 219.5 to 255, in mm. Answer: 6.3 mm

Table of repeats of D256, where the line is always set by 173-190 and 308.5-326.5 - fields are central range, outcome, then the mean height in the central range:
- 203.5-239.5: 0.155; 4.29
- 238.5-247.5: 0.370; 3.51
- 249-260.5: 0.213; 4.05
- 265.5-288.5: 0.002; 4.9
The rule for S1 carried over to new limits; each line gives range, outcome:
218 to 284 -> 4.31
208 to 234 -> 4.33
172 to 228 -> 4.68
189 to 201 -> 4.84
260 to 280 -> 4.84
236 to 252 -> 3.57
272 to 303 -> 4.9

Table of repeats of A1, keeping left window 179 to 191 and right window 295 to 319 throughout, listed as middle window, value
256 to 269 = 0.6 mm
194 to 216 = 1.7 mm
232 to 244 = 2.6 mm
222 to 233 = 1.4 mm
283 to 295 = 0.0 mm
